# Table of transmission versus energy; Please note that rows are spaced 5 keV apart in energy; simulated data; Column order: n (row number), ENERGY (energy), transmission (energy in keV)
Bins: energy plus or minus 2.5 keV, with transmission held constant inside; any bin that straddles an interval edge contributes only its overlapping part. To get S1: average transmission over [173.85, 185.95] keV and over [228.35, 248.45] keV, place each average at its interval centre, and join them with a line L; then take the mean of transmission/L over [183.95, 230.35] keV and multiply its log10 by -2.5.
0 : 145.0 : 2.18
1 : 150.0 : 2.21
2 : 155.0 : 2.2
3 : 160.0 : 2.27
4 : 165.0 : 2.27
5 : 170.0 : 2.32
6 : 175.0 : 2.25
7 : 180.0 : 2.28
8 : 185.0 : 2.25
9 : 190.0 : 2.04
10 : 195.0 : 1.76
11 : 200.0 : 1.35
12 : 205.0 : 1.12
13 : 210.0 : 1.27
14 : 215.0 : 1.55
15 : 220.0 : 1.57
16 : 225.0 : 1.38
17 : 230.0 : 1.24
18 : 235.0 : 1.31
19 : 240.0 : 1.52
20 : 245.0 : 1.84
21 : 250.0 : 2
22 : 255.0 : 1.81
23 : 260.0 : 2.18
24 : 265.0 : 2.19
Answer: 0.24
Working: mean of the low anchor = 2.26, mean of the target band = 1.55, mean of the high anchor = 1.51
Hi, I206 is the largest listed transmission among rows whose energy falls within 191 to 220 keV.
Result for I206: 1.76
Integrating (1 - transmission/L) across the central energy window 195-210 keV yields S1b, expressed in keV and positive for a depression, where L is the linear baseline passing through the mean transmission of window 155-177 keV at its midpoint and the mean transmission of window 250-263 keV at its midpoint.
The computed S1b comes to 5.8 keV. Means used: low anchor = 2.27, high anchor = 2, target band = 1.33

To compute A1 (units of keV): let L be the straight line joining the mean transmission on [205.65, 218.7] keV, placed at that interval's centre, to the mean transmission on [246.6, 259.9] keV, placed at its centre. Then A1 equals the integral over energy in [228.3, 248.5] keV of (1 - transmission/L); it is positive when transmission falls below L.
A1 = 2.8 keV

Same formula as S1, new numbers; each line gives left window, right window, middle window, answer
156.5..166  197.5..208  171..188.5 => -0.24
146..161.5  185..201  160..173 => -0.10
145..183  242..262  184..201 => 0.16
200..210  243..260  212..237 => 0.07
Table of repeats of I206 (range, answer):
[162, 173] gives 2.32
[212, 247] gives 1.84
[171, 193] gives 2.28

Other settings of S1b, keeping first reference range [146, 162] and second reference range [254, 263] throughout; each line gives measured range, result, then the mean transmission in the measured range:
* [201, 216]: 5.87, 1.29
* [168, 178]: -0.44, 2.28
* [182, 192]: 0.03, 2.16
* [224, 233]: 3.41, 1.3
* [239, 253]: 1.65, 1.82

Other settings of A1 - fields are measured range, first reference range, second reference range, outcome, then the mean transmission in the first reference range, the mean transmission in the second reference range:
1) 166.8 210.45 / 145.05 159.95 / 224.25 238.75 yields -1.4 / 2.21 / 1.32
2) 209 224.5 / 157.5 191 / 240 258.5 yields 4.2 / 2.25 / 1.85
